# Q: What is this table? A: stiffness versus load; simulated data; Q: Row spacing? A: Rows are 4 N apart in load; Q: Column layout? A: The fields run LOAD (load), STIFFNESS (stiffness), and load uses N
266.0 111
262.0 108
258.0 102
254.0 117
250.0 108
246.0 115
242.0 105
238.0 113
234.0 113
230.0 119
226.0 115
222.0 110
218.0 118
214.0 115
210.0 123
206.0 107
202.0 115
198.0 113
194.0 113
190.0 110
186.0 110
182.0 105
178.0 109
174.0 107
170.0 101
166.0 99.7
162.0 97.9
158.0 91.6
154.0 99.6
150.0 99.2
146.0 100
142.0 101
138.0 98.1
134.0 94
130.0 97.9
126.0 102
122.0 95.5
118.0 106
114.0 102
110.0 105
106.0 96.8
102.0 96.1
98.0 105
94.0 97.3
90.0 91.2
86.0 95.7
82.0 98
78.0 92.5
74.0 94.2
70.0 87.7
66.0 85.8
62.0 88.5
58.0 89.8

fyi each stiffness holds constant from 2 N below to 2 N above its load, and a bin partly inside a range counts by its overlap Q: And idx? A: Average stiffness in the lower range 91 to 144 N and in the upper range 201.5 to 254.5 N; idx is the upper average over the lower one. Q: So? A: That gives 1.1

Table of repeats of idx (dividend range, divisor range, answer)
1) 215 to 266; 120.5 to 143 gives 1.14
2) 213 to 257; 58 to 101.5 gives 1.21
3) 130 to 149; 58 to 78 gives 1.10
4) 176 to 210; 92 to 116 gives 1.11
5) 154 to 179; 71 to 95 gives 1.07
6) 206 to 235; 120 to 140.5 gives 1.18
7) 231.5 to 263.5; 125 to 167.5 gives 1.12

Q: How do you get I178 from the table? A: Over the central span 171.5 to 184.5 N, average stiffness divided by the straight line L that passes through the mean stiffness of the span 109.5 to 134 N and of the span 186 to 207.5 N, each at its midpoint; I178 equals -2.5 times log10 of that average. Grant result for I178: 0.02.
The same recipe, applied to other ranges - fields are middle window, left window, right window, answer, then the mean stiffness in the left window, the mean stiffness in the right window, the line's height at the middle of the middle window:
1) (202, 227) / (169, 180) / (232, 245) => -0.06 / 106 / 111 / 109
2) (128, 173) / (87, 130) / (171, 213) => 0.07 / 99.5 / 111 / 105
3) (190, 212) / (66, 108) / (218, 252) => -0.05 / 95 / 113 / 109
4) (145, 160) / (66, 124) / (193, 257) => 0.07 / 97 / 114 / 104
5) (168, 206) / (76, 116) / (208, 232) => 0.03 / 98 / 117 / 112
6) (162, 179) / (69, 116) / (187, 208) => 0.05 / 97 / 112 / 108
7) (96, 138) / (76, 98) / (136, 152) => -0.02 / 95.9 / 99.6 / 97.8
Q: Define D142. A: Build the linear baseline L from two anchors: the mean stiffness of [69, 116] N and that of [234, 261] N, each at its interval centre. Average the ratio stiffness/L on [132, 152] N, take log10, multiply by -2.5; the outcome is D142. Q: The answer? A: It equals 0.03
